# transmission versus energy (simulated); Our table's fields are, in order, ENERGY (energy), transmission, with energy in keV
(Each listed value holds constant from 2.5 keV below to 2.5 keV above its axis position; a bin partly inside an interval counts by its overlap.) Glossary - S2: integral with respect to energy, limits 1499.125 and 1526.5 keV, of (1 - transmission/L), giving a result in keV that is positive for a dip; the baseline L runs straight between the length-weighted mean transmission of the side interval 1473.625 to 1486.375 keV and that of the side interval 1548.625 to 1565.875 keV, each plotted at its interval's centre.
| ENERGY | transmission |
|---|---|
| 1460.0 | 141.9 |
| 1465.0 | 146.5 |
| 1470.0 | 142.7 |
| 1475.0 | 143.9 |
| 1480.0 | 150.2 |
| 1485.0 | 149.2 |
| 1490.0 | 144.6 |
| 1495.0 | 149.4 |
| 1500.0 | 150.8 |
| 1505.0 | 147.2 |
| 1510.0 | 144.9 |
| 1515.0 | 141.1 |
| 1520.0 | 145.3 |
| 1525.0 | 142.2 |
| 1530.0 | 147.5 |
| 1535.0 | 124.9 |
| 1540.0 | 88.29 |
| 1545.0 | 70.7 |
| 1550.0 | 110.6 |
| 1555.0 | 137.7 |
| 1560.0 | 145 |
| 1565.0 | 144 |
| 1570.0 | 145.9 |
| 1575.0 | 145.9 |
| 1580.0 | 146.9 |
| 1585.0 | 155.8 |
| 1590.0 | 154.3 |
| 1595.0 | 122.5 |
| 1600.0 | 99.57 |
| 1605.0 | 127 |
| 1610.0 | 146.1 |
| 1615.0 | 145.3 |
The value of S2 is -0.49 keV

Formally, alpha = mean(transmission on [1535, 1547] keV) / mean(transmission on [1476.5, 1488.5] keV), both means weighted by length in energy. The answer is 0.60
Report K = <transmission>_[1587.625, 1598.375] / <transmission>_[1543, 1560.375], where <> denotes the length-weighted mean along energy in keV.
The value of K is 1.19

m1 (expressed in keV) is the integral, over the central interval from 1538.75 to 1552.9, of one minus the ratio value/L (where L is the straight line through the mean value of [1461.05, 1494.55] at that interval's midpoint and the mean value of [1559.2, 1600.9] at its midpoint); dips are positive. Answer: 5.1 keV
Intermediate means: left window 146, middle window 91.4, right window 141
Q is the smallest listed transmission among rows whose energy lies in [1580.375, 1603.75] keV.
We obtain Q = 99.57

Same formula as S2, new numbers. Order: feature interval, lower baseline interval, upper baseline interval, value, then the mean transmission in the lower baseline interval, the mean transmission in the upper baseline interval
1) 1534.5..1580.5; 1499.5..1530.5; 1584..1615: 4.7 keV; 145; 134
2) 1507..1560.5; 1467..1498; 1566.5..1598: 7.0 keV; 147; 144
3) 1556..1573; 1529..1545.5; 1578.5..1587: -1.3 keV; 109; 152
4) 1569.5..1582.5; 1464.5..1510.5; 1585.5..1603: -1.4 keV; 147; 129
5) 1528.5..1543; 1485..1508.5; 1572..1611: 2.7 keV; 148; 137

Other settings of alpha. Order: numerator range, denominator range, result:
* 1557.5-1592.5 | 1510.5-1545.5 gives 1.17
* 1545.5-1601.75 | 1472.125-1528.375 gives 0.92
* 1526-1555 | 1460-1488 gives 0.77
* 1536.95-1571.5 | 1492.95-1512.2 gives 0.81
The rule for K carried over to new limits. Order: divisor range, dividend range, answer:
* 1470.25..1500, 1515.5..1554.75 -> 0.82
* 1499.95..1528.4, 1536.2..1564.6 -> 0.78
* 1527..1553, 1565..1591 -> 1.36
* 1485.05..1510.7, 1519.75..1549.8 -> 0.79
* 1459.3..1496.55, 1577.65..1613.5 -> 0.93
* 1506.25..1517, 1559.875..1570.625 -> 1.01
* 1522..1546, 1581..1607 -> 1.12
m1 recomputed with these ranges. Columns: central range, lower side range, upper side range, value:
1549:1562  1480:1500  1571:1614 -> 0.8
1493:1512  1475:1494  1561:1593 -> -0.1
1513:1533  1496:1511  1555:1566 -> 0.4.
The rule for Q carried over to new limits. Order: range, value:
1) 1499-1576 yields 70.7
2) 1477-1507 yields 144.6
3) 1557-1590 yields 144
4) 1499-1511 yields 144.9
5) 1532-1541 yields 88.29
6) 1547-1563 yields 110.6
